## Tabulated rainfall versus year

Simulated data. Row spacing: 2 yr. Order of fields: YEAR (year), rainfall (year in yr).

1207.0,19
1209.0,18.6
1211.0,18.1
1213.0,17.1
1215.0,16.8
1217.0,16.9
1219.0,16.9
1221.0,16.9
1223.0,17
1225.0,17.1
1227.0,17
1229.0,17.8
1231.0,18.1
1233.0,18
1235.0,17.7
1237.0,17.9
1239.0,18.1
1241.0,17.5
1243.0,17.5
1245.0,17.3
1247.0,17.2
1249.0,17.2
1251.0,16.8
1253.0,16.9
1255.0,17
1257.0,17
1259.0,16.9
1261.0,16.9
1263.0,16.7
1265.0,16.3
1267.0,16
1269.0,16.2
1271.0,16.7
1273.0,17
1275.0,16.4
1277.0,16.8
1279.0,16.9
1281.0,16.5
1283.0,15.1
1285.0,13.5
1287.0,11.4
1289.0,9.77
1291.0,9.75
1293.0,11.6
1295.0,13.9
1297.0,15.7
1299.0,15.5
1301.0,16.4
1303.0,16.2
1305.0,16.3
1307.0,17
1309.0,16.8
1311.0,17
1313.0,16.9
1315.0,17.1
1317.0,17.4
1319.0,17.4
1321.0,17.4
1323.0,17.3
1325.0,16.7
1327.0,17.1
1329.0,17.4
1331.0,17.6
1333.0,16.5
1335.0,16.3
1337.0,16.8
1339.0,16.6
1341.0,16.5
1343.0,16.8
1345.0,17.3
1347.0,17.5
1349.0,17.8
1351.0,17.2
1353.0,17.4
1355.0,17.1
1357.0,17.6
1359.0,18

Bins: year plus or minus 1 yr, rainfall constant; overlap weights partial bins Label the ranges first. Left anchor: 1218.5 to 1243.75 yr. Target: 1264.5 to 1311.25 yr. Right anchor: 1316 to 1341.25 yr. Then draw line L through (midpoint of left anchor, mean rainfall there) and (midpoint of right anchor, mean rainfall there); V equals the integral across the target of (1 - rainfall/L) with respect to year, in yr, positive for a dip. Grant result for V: 5.6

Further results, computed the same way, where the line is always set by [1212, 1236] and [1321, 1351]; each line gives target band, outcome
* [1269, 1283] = 0.5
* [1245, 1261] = 0.2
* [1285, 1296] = 3.6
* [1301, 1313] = 0.3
